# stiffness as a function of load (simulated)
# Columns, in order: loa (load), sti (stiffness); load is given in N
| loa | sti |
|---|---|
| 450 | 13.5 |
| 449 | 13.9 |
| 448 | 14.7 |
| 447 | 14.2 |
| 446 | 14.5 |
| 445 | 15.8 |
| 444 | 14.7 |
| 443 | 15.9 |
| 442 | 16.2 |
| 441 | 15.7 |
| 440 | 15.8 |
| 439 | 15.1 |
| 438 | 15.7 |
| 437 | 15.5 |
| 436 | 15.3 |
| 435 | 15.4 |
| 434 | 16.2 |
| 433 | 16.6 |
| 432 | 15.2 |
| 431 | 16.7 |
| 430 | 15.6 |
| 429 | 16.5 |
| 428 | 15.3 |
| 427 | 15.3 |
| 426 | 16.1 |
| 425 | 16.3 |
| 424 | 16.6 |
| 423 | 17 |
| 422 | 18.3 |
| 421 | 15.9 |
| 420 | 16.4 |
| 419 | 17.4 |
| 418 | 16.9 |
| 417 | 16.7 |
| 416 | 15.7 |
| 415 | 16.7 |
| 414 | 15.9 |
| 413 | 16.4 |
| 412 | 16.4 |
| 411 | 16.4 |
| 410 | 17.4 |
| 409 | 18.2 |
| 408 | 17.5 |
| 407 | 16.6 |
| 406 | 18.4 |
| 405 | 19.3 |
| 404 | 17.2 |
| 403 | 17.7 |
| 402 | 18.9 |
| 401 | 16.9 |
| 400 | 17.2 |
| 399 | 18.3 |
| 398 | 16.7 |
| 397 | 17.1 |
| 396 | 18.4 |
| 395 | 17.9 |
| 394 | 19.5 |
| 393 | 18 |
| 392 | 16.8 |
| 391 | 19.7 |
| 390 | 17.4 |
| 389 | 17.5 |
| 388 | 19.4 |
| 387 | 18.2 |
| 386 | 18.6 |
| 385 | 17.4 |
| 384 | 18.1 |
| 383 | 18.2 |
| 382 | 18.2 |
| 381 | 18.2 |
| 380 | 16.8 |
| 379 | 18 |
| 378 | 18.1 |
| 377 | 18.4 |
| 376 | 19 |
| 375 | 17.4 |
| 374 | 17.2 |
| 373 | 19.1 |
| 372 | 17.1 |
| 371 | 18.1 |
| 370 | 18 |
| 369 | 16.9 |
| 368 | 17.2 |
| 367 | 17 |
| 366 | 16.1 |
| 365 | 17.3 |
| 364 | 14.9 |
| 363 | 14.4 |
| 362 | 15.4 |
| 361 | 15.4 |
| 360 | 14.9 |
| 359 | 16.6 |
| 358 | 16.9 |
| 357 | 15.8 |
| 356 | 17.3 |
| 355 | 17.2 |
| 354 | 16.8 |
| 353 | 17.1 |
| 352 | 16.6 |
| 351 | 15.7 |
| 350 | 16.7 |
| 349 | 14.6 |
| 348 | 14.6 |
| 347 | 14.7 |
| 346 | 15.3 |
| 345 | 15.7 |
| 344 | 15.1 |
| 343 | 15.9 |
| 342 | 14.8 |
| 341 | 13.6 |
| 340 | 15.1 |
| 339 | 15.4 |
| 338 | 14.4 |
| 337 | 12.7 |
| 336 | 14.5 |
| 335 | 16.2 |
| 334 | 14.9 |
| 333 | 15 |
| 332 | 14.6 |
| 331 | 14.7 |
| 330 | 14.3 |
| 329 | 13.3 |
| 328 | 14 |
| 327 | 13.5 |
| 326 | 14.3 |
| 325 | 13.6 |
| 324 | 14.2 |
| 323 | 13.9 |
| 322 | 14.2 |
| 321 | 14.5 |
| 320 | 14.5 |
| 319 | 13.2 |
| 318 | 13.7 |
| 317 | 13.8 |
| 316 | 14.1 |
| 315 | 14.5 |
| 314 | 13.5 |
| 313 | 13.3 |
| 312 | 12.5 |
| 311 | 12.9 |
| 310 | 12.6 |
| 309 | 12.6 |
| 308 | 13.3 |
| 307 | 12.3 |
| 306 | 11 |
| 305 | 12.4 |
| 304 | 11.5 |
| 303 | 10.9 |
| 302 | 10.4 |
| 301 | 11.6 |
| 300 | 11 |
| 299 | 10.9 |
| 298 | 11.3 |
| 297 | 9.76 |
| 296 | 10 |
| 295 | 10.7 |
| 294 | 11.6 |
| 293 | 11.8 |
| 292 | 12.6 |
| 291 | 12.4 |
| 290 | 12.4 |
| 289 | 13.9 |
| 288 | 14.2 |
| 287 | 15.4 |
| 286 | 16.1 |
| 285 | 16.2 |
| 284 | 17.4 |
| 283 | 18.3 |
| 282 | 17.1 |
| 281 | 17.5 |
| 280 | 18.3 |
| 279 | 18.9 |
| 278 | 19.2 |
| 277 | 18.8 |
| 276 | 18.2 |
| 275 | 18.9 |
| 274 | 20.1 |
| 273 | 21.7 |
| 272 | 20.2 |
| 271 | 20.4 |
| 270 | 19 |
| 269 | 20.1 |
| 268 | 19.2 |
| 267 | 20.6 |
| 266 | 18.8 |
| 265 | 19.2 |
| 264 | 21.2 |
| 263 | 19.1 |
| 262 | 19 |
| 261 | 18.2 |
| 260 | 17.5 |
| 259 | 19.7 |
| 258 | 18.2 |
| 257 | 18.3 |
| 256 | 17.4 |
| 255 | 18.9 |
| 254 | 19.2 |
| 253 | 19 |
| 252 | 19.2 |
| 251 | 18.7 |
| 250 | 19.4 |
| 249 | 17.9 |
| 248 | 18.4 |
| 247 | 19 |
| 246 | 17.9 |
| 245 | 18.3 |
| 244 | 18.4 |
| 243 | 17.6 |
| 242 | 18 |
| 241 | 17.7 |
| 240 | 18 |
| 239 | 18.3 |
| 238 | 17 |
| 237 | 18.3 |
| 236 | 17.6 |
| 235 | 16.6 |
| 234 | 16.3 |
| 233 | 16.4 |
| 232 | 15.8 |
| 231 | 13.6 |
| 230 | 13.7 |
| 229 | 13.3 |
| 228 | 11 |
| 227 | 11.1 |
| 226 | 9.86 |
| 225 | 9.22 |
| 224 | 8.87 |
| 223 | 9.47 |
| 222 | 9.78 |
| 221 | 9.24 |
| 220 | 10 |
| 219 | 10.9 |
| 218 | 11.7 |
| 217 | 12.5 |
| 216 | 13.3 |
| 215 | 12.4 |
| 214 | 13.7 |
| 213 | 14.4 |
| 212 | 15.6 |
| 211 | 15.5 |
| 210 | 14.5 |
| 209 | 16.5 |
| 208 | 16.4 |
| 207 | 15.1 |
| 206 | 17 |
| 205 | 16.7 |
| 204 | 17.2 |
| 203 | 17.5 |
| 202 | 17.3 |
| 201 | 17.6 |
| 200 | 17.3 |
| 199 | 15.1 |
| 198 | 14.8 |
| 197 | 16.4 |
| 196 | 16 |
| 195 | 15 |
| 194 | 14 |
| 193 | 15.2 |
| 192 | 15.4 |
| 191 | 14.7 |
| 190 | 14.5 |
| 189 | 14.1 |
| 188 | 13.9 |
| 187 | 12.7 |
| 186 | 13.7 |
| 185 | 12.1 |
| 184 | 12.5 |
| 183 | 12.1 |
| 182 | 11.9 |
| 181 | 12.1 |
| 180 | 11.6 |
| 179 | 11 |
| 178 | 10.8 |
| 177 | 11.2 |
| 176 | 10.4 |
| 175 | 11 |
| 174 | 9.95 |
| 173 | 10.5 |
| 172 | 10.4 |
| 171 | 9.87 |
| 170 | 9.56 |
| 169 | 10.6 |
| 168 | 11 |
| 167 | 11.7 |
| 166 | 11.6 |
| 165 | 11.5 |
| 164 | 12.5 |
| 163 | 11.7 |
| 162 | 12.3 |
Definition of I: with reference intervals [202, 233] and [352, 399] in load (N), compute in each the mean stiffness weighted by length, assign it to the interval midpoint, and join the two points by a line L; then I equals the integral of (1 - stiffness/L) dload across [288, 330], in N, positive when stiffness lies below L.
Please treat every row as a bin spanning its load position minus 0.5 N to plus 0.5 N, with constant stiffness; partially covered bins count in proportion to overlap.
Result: 8.0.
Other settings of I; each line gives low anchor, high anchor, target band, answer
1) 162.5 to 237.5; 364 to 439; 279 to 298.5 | 1.1 N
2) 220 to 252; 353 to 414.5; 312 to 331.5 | 3.1 N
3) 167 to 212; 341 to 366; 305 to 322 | 2.2 N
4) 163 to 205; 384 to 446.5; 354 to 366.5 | -0.1 N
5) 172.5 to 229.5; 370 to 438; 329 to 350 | 1.6 N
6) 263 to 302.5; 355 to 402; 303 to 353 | 7.8 N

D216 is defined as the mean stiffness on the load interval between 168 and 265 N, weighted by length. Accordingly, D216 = 14.9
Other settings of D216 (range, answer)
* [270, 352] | 14.5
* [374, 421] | 17.6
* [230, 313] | 16.3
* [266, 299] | 16.3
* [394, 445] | 16.6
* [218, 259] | 15.6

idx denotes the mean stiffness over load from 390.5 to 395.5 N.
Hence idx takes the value 18.4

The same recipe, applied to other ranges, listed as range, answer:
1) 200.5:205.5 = 17.3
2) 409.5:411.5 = 16.9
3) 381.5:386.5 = 18.1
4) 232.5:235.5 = 16.4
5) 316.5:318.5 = 13.8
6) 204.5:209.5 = 16.3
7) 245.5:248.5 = 18.4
